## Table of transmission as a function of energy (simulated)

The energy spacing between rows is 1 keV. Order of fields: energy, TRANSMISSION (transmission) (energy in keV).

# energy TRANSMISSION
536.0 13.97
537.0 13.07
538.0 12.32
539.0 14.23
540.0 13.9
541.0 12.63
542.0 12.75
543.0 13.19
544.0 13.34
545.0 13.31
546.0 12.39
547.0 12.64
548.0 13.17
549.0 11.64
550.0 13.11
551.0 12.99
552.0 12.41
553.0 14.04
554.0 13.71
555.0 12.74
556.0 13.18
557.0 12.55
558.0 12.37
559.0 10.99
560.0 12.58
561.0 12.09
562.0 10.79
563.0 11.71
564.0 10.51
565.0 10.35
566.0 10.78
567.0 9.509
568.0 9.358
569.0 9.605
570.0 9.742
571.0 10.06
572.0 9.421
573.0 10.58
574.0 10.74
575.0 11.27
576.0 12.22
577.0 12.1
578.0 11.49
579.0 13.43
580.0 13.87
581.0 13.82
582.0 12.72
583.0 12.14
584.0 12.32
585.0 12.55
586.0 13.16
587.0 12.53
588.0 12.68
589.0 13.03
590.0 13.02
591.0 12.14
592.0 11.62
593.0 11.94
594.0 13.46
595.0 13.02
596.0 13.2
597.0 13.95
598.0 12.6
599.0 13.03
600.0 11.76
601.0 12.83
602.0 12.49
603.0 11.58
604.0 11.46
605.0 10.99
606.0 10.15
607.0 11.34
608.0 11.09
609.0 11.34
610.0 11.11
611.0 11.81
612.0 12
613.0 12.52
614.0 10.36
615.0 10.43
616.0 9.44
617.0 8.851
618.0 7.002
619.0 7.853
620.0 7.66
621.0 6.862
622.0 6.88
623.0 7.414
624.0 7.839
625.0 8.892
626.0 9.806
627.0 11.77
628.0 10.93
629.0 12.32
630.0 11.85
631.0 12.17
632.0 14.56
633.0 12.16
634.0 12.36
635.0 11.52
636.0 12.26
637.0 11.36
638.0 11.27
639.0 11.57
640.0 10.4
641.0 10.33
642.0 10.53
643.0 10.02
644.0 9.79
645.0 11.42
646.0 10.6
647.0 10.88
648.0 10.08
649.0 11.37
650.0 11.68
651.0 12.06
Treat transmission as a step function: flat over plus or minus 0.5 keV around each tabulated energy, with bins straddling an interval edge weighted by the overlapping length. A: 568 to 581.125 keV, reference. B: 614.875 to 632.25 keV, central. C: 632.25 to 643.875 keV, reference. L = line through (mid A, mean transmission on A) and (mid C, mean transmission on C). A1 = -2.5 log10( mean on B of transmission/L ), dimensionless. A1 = 0.19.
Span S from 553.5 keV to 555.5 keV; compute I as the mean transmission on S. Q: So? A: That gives 13.2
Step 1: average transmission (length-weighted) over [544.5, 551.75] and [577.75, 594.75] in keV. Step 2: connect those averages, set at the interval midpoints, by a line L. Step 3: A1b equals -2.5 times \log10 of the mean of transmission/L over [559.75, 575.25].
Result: 0.21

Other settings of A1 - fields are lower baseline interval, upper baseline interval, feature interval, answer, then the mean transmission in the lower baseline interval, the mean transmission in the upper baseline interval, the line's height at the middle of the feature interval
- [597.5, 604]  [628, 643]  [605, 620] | 0.17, 12.3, 11.7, 12.1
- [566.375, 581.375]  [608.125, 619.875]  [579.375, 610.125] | -0.16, 11.1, 10.2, 10.6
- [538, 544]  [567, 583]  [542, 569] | 0.03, 13.3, 11.3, 12.4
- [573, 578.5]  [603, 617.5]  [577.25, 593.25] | -0.12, 11.5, 10.9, 11.3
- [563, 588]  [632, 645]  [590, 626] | 0.06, 11.5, 11.3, 11.4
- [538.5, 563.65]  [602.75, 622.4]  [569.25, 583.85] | -0.01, 12.7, 10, 11.6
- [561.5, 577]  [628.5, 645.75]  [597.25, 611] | -0.07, 10.5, 11.5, 11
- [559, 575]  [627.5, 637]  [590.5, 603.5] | -0.12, 10.6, 12.2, 11.3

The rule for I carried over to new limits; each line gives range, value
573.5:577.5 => 11.6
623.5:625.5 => 8.37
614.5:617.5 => 9.57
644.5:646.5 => 11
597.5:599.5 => 12.8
